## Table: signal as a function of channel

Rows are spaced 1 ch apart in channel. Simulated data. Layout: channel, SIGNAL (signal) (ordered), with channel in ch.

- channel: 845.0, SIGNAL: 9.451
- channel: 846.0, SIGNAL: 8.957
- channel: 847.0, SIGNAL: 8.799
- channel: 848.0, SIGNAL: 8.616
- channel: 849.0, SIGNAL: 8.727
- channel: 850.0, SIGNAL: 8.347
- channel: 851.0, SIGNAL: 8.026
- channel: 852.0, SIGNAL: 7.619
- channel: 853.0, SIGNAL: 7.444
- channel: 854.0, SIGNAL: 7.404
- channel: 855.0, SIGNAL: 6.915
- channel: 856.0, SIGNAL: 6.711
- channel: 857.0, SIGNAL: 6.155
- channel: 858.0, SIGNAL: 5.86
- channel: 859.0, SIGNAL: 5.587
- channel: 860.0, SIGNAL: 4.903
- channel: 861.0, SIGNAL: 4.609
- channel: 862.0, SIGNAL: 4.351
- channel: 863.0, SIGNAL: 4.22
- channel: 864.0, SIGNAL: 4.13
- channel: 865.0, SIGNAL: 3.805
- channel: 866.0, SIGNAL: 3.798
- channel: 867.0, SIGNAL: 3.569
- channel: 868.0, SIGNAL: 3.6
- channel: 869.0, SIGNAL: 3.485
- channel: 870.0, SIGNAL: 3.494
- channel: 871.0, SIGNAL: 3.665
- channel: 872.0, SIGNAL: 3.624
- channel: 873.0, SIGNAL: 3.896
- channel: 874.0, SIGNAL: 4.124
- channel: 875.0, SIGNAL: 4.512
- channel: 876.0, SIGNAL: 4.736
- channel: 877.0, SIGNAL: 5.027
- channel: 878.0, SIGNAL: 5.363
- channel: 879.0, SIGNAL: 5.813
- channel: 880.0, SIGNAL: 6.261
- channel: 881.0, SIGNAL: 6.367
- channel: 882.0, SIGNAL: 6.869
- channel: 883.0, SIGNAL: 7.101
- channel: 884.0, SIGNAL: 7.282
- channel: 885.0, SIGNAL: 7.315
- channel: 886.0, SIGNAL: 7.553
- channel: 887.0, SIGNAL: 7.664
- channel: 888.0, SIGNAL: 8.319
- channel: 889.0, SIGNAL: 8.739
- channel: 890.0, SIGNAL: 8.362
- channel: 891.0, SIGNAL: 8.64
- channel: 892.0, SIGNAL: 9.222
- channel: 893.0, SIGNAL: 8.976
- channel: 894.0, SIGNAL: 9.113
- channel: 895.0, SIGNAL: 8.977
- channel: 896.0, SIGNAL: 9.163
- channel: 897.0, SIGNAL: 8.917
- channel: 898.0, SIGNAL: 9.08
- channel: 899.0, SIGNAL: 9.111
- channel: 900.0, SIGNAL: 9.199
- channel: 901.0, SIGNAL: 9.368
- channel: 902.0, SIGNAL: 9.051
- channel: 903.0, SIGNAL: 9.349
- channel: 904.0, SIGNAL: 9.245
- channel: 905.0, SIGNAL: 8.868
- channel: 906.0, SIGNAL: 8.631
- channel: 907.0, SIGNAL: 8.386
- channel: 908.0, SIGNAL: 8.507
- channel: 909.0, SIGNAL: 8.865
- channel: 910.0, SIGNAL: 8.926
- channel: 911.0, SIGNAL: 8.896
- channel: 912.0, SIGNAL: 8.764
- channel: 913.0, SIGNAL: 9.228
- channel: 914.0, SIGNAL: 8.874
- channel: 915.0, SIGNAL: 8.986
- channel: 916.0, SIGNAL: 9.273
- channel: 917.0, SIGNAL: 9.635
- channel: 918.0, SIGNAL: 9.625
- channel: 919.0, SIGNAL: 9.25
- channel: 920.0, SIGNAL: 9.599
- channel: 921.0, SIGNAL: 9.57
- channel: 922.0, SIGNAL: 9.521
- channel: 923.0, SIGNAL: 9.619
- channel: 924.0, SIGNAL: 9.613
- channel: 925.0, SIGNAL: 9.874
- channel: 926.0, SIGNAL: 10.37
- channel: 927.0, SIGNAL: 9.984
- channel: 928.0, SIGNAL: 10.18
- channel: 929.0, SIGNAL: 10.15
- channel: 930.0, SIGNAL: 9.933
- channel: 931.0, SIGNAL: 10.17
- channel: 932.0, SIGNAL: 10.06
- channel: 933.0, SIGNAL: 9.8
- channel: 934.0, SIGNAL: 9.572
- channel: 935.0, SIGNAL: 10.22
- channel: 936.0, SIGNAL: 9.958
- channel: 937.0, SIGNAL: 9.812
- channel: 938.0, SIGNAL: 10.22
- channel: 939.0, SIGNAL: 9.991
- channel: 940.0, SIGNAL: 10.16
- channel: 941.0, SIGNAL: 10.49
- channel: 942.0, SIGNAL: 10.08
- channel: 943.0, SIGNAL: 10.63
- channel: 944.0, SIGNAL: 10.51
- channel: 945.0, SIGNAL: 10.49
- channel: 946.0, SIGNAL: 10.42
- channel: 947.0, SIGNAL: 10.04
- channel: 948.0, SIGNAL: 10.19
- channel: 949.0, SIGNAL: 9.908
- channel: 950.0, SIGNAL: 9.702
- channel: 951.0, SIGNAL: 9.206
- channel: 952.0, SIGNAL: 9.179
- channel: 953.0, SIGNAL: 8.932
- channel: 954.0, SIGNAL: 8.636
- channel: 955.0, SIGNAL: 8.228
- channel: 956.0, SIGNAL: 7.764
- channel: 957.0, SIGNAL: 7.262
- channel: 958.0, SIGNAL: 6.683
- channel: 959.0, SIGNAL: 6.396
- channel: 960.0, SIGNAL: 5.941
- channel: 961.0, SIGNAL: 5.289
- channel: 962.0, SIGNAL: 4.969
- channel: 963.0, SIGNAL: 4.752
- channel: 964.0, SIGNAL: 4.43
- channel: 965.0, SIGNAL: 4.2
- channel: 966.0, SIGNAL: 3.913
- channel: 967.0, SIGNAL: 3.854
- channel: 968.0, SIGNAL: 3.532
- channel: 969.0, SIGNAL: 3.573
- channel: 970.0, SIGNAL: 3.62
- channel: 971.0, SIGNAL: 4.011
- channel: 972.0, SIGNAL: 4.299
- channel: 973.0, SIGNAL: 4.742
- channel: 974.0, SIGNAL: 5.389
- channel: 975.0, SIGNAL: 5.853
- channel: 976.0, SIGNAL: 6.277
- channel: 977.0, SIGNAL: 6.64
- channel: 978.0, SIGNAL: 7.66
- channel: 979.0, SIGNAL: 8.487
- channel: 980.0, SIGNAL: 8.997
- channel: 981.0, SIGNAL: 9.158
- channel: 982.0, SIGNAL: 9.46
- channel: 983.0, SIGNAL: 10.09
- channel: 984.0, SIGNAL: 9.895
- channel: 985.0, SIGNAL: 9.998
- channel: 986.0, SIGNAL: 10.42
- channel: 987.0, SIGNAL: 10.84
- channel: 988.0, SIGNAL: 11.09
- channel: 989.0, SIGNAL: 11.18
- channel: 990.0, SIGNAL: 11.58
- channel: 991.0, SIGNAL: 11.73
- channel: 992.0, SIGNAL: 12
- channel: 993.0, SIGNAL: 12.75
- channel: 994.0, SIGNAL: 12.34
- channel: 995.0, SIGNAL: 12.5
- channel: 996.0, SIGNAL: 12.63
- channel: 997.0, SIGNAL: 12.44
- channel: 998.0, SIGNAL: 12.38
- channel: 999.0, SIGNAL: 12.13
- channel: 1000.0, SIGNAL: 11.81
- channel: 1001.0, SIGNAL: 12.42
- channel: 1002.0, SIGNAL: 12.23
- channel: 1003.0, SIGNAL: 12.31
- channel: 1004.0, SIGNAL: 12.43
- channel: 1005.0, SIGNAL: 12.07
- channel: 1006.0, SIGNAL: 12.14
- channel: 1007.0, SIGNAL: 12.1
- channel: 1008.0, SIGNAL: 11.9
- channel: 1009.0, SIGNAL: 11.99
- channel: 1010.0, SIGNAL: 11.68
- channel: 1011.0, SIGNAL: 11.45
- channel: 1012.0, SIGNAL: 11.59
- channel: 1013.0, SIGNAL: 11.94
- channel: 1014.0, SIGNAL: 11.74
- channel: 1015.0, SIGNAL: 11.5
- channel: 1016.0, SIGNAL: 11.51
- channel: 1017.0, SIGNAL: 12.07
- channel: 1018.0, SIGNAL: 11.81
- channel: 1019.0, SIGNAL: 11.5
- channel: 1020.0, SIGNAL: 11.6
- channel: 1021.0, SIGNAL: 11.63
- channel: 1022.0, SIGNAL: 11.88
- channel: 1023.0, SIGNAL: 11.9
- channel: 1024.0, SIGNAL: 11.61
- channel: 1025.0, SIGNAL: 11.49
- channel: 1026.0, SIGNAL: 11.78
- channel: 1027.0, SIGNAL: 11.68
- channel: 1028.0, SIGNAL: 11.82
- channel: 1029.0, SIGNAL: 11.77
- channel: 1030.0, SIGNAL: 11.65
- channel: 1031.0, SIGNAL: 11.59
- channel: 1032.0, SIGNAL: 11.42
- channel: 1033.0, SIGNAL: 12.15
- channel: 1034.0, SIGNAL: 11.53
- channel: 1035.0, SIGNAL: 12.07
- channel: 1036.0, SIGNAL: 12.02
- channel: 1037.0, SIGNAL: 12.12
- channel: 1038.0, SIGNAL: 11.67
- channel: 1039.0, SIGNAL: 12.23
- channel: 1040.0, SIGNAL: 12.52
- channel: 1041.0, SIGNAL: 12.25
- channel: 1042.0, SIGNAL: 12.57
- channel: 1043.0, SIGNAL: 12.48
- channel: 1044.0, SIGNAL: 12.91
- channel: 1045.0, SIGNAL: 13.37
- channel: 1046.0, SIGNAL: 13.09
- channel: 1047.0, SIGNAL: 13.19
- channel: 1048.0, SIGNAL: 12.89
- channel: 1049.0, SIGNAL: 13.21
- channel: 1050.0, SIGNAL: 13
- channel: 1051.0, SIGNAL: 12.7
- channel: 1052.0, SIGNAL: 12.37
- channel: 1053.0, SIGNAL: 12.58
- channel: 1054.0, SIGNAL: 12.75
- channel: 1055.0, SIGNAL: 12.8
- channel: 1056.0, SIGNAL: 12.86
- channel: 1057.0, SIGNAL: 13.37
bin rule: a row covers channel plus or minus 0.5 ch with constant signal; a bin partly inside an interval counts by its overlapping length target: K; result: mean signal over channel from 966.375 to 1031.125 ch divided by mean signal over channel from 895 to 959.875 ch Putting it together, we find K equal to 1.10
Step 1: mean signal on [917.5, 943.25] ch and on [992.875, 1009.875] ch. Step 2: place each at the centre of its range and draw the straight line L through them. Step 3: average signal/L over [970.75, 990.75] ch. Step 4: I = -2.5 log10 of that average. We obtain 0.35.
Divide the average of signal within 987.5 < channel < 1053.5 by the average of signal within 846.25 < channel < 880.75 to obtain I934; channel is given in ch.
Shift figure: 2.2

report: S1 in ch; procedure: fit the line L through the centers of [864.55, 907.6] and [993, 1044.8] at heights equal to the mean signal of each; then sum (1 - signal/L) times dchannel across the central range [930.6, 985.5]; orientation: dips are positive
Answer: 9.5 ch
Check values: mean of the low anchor 6.93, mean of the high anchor 12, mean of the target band 7.88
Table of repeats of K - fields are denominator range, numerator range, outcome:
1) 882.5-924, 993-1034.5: 1.35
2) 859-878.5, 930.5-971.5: 1.90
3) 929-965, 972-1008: 1.18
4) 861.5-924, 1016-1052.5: 1.64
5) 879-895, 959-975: 0.58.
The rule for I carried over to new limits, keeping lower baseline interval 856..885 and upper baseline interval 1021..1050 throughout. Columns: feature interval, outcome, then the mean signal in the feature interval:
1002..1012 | -0.102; 12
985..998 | -0.147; 11.7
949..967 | 0.269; 6.8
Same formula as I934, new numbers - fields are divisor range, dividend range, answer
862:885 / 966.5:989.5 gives 1.53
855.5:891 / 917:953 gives 1.81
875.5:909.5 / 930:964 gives 1.11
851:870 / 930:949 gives 1.93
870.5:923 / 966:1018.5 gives 1.24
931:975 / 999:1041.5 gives 1.54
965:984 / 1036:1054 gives 2.06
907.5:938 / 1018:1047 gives 1.26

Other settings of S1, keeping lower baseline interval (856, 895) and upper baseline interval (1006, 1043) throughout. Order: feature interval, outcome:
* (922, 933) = -2.8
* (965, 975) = 5.7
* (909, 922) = -3.1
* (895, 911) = -4.7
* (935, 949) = -2.8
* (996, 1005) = -1.2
